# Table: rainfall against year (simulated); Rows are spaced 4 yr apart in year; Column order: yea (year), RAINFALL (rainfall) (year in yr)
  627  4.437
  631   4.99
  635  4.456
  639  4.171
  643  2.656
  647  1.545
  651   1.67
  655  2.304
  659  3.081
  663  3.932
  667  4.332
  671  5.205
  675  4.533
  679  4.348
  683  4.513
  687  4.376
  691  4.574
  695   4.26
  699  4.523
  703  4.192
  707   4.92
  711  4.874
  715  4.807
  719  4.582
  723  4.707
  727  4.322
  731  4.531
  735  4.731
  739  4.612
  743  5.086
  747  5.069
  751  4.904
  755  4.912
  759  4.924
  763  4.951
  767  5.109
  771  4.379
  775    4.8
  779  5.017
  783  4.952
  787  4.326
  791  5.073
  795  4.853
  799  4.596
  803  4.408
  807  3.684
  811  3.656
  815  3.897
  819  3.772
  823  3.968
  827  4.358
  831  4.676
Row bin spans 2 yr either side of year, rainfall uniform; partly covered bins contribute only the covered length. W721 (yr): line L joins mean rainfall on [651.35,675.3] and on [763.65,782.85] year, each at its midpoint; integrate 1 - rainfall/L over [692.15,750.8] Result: -4.9 yr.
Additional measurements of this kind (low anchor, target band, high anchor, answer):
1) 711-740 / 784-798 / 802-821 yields -2.48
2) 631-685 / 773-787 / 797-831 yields -2.99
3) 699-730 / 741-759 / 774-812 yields -1.55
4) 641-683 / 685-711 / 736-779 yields -3.52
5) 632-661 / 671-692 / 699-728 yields -4.05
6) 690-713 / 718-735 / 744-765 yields 0.68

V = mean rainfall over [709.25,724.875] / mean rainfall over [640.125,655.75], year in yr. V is 2.21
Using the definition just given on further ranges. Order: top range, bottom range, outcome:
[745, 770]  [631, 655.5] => 1.65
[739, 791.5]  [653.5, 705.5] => 1.16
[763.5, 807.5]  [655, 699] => 1.11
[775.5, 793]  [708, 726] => 1.02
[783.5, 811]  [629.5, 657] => 1.45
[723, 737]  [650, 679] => 1.23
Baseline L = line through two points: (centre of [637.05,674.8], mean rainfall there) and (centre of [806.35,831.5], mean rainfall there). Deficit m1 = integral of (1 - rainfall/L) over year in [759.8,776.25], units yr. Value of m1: -4.6 yr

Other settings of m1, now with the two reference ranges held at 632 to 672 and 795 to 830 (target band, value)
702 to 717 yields -4.7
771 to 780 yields -1.9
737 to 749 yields -3.7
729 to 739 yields -2.4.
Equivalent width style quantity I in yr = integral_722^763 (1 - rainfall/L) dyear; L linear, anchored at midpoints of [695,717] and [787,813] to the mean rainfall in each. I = -2.4 yr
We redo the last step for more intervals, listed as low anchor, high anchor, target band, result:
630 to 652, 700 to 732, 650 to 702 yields -1.5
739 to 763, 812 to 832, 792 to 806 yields -0.7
